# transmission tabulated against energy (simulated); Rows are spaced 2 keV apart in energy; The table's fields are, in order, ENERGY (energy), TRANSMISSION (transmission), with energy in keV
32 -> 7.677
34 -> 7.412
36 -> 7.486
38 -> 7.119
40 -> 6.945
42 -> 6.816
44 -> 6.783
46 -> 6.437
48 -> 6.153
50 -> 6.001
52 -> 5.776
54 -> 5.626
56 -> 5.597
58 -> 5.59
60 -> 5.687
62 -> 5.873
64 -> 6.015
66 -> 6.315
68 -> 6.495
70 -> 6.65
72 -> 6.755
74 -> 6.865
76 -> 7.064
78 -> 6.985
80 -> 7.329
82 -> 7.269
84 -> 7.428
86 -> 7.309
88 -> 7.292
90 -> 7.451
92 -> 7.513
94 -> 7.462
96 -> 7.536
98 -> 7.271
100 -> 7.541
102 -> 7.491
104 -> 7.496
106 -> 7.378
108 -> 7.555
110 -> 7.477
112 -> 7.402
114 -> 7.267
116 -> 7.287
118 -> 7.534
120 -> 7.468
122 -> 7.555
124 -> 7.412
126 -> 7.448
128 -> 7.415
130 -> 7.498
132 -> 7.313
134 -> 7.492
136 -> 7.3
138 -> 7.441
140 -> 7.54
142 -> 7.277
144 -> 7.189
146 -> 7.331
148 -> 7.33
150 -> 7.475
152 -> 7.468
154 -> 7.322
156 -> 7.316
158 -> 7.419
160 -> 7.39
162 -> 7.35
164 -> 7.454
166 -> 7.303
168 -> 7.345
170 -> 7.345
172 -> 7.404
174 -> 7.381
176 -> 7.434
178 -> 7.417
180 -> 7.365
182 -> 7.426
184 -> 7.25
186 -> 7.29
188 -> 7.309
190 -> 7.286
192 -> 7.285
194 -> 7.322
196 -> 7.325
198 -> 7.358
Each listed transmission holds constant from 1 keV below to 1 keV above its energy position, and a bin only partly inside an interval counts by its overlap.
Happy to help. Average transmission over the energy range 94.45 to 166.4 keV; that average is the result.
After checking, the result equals 7.41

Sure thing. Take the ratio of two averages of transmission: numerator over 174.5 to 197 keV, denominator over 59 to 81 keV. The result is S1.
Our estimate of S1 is 1.12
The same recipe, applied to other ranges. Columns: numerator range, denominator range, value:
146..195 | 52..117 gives 1.06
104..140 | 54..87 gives 1.13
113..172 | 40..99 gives 1.11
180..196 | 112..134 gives 0.99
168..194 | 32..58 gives 1.13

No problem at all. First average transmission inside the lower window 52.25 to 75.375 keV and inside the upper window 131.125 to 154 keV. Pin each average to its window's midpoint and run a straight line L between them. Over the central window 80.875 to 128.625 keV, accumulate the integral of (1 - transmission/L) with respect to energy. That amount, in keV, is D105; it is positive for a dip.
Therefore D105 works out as -4.6 keV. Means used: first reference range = 6.14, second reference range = 7.38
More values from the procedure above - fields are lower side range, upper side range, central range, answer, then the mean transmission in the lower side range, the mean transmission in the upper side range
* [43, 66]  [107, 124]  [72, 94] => -1.9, 5.97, 7.44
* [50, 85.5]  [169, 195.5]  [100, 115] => -1.5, 6.43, 7.35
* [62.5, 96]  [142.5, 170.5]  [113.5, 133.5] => -0.6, 7.01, 7.36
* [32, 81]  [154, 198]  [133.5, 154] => -0.7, 6.51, 7.35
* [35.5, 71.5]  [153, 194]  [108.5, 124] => -1.3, 6.29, 7.35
